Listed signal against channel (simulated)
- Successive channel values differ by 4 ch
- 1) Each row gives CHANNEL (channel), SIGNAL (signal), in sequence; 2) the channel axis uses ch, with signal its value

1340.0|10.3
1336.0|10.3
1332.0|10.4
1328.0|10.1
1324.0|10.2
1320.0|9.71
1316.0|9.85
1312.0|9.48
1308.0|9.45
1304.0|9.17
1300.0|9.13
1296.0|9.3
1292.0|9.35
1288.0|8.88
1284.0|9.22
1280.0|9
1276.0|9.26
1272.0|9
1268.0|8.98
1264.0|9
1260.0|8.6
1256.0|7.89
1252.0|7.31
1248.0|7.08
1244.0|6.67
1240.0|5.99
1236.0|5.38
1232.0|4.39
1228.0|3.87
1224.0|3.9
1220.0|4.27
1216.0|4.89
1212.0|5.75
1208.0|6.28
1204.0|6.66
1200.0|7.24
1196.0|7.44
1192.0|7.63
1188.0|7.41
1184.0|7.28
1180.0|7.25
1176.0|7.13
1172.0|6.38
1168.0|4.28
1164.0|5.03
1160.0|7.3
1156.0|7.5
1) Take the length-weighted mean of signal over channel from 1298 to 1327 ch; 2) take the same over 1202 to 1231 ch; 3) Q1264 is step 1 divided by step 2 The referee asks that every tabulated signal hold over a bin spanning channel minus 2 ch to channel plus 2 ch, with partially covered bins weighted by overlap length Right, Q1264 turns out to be 1.9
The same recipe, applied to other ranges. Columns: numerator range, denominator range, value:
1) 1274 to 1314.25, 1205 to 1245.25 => 1.79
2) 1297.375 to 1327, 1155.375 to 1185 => 1.49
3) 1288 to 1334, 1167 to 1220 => 1.47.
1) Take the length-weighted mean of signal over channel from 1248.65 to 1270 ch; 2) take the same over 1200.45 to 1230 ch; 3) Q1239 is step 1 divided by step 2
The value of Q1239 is 1.59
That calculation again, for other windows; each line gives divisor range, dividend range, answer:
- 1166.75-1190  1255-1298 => 1.34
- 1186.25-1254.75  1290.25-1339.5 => 1.61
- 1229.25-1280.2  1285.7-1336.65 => 1.29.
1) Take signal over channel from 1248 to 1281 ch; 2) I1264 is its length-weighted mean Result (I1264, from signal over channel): 8.52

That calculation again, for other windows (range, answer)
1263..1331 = 9.38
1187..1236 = 5.76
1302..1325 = 9.62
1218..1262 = 5.94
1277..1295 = 9.13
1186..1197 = 7.5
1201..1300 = 7.16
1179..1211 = 7.1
